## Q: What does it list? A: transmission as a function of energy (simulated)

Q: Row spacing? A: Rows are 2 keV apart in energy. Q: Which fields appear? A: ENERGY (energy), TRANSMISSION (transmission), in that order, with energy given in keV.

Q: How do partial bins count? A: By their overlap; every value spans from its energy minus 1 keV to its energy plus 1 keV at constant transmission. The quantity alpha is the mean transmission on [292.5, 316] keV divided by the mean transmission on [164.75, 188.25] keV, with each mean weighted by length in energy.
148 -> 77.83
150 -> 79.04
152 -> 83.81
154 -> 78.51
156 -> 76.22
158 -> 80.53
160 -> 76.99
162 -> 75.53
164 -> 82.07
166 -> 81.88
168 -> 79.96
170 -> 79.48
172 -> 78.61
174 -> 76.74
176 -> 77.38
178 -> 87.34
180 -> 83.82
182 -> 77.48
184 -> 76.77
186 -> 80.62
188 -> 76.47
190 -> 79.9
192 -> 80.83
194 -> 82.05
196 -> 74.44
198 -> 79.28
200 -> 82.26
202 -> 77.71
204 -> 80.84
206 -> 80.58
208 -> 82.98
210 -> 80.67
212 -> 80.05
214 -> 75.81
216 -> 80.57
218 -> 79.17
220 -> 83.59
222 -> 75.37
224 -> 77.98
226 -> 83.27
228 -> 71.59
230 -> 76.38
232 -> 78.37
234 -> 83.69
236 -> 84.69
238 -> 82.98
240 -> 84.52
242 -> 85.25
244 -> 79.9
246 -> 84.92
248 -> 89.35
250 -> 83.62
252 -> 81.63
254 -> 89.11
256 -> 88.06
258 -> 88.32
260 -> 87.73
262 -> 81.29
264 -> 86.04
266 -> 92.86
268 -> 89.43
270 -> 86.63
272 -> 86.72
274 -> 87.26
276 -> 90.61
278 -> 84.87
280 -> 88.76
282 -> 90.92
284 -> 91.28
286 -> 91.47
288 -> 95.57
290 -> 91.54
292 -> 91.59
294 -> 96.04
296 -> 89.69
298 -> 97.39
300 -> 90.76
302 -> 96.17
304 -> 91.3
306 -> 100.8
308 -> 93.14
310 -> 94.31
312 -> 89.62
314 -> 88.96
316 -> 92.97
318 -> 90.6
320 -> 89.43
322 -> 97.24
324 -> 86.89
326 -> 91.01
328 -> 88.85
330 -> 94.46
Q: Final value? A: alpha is 1.2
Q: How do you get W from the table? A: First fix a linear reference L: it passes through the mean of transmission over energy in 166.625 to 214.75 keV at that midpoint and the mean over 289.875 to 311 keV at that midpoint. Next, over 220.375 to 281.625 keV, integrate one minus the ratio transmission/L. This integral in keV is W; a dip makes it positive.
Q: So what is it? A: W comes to 2.2 keV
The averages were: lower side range 79.7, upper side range 94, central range 84.4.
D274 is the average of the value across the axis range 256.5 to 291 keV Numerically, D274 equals 88.9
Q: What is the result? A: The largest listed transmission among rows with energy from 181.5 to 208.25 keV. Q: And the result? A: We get 82.98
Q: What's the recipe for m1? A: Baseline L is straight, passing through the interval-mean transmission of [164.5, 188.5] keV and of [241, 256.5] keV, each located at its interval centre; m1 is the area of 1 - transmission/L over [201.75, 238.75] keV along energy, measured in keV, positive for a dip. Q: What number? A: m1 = 1.4 keV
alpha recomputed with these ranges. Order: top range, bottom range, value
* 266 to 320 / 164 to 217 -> 1.15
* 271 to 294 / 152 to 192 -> 1.14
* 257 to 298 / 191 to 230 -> 1.13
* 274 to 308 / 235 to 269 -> 1.07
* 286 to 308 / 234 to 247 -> 1.12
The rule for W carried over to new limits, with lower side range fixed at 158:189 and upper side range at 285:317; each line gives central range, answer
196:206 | 0.35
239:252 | 0.43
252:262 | 0.17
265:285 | 0.32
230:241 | 0.50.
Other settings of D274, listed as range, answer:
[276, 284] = 88.9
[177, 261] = 81.4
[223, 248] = 81.5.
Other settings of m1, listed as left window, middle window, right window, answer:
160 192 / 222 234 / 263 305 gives 1.0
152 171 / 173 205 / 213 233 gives -0.3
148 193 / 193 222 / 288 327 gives 1.1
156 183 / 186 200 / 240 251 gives 0.3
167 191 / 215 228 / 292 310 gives 0.8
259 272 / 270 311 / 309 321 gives -1.2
